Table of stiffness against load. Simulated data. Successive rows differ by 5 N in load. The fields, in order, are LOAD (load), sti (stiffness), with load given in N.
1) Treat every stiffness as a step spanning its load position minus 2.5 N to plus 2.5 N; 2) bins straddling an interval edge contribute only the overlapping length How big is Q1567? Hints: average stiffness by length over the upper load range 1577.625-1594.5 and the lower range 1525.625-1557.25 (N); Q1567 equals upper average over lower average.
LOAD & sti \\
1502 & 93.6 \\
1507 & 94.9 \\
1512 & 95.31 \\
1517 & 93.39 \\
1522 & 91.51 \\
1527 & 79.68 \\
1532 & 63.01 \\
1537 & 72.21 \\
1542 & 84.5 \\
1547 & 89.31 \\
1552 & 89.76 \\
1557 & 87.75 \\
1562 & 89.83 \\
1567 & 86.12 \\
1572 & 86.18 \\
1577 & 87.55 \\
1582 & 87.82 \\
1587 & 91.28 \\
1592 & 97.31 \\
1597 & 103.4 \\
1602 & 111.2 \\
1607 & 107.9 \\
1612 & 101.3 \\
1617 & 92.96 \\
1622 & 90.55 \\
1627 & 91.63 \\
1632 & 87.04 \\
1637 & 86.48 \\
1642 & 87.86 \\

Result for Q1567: 1.14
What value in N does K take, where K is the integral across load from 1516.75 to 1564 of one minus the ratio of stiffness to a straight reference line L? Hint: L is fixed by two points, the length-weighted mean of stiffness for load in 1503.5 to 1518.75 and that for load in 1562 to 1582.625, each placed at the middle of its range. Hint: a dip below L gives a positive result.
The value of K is 3.8 N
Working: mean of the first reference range 94.5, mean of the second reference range 87.2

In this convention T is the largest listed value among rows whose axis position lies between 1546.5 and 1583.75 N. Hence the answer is 89.83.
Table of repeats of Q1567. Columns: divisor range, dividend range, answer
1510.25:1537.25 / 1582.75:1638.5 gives 1.16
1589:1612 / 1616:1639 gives 0.86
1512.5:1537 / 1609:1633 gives 1.14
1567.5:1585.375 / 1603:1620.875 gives 1.16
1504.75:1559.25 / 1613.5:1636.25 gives 1.06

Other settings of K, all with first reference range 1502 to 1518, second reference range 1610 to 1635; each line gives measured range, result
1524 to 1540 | 3.6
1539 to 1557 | 1.2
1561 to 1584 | 1.5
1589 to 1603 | -1.5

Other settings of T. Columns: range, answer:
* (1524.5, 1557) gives 89.76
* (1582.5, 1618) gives 111.2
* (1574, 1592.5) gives 97.31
